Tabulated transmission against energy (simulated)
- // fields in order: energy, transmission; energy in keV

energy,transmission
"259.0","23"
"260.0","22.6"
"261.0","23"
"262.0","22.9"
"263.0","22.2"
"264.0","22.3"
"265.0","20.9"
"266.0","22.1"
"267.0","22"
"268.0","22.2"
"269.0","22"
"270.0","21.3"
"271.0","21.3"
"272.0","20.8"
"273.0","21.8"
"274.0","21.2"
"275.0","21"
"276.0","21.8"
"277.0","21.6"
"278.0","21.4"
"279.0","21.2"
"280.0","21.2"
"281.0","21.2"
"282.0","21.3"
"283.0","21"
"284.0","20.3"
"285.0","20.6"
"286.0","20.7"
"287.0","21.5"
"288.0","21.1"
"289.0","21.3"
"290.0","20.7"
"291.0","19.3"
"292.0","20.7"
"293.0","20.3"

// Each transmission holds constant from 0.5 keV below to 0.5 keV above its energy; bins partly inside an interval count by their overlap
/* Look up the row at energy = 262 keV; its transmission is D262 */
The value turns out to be 22.9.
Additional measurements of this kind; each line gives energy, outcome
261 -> 23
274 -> 21.2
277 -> 21.6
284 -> 20.3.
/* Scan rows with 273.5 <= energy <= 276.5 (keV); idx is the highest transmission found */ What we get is 21.8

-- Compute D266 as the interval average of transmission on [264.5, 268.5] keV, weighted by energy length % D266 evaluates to 21.8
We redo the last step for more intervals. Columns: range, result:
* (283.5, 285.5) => 20.5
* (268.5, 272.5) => 21.4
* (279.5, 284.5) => 21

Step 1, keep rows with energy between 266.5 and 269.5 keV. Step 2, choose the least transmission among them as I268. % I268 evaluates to 22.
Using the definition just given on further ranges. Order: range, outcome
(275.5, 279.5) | 21.2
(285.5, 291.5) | 19.3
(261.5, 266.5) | 20.9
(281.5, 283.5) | 21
